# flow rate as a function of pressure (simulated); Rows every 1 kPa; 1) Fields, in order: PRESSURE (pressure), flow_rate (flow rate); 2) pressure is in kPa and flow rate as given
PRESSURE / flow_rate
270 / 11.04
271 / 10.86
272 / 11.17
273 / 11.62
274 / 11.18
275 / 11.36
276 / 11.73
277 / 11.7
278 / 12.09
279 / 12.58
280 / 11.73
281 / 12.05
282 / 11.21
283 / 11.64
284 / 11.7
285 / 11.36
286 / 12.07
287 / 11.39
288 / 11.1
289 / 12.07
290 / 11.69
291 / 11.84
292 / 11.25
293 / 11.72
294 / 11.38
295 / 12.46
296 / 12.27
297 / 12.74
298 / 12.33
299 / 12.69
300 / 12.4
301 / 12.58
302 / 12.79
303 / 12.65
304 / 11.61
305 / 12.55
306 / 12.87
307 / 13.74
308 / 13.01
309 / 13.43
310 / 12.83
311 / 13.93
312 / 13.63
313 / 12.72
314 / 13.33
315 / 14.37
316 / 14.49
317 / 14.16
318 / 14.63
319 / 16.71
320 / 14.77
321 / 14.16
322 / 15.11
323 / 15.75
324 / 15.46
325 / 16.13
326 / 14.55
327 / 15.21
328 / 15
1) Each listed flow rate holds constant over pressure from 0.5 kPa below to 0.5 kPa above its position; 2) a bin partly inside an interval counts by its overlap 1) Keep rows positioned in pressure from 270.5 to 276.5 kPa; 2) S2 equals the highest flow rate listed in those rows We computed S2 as 11.73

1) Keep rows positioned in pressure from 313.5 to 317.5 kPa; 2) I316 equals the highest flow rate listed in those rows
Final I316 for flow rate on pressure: 14.49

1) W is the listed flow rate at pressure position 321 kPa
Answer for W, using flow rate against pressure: 14.16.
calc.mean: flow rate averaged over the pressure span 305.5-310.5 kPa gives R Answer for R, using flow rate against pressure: 13.2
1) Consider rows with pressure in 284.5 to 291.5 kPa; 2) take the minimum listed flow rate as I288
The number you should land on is 11.1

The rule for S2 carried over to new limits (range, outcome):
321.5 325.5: 16.13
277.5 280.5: 12.58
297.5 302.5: 12.79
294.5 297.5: 12.74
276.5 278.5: 12.09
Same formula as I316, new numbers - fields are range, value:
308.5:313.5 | 13.93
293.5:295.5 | 12.46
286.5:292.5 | 12.07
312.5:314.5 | 13.33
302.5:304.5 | 12.65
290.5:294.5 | 11.84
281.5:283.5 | 11.64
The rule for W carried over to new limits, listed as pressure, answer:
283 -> 11.64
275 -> 11.36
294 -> 11.38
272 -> 11.17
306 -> 12.87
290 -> 11.69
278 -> 12.09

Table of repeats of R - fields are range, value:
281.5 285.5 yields 11.5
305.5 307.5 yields 13.3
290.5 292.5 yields 11.5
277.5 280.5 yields 12.1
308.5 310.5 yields 13.1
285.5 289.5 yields 11.7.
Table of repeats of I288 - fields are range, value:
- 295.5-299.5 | 12.27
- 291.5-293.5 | 11.25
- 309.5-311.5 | 12.83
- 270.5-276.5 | 10.86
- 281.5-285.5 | 11.21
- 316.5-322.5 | 14.16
